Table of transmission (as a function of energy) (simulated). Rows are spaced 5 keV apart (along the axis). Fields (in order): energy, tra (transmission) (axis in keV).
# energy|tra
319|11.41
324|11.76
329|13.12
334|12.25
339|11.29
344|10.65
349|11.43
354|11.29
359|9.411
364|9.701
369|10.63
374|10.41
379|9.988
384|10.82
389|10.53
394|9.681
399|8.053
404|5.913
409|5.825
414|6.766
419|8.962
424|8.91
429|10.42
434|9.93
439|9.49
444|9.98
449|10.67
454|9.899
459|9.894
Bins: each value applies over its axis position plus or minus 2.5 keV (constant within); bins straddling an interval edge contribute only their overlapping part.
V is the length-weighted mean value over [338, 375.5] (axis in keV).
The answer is 10.6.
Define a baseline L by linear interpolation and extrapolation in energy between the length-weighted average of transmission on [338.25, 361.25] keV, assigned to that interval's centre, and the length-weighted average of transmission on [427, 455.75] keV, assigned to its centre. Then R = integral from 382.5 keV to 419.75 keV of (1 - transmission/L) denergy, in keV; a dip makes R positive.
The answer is 7.8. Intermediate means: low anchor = 10.8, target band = 8.22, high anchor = 10.1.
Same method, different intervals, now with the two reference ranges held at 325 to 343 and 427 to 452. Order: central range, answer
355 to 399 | 4.6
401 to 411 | 4.4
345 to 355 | 0.4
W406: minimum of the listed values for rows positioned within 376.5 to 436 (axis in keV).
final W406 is 5.825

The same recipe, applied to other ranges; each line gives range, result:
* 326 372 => 9.411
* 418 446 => 8.91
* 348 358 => 11.29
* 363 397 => 9.681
